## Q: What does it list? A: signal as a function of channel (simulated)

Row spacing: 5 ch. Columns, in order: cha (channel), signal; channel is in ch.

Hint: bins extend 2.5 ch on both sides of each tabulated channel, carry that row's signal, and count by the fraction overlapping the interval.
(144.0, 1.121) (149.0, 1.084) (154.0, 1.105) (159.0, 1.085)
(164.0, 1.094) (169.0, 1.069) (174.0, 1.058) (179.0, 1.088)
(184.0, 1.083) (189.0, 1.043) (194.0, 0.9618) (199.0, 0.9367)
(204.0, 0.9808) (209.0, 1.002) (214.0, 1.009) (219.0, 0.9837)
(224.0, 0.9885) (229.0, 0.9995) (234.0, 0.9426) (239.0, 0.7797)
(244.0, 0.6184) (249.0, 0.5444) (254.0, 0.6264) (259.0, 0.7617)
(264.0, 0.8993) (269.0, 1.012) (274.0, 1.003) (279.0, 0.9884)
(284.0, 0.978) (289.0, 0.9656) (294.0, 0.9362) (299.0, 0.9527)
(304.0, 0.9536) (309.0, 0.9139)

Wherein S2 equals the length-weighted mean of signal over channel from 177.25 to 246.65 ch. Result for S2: 0.956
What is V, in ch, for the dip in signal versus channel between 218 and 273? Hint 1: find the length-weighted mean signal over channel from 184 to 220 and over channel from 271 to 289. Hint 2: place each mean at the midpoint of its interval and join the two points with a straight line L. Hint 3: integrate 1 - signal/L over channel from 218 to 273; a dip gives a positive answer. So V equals 8.8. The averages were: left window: 0.995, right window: 0.987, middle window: 0.833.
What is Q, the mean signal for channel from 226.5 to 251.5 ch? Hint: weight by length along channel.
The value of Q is 0.777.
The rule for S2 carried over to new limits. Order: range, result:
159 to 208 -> 1.04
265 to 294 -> 0.98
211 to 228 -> 0.994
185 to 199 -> 0.999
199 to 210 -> 0.978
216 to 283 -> 0.861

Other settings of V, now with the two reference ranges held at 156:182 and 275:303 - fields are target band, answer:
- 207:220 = 0.5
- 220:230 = 0.3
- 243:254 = 4.6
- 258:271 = 1.1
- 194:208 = 1.1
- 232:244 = 2.5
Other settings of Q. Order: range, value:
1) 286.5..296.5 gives 0.951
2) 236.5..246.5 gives 0.699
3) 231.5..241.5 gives 0.861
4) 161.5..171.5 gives 1.08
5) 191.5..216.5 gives 0.978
